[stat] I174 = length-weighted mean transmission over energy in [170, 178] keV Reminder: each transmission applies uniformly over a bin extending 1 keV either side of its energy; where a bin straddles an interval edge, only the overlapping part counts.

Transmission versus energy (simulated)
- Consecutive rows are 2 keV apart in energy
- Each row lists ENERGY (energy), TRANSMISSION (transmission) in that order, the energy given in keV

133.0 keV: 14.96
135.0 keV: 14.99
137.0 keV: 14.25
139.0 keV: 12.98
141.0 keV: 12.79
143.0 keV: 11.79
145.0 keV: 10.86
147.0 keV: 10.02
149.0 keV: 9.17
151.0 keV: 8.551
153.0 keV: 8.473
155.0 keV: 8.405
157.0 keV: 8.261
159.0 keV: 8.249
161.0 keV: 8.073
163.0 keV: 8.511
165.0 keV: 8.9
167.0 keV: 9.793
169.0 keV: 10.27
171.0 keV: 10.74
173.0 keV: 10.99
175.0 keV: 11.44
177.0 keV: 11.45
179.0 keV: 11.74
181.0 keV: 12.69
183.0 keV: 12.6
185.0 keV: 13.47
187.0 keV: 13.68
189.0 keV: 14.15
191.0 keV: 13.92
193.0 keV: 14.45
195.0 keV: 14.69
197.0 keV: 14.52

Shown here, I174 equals 11.2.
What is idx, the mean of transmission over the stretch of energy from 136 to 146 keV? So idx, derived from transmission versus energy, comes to 12.5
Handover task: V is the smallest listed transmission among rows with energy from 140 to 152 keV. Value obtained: 8.551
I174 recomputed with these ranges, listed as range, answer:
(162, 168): 9.07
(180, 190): 13.3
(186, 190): 13.9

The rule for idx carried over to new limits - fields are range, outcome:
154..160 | 8.3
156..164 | 8.27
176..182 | 12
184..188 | 13.6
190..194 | 14.2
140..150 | 10.9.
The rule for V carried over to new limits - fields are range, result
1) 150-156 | 8.405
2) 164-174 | 8.9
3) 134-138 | 14.25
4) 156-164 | 8.073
